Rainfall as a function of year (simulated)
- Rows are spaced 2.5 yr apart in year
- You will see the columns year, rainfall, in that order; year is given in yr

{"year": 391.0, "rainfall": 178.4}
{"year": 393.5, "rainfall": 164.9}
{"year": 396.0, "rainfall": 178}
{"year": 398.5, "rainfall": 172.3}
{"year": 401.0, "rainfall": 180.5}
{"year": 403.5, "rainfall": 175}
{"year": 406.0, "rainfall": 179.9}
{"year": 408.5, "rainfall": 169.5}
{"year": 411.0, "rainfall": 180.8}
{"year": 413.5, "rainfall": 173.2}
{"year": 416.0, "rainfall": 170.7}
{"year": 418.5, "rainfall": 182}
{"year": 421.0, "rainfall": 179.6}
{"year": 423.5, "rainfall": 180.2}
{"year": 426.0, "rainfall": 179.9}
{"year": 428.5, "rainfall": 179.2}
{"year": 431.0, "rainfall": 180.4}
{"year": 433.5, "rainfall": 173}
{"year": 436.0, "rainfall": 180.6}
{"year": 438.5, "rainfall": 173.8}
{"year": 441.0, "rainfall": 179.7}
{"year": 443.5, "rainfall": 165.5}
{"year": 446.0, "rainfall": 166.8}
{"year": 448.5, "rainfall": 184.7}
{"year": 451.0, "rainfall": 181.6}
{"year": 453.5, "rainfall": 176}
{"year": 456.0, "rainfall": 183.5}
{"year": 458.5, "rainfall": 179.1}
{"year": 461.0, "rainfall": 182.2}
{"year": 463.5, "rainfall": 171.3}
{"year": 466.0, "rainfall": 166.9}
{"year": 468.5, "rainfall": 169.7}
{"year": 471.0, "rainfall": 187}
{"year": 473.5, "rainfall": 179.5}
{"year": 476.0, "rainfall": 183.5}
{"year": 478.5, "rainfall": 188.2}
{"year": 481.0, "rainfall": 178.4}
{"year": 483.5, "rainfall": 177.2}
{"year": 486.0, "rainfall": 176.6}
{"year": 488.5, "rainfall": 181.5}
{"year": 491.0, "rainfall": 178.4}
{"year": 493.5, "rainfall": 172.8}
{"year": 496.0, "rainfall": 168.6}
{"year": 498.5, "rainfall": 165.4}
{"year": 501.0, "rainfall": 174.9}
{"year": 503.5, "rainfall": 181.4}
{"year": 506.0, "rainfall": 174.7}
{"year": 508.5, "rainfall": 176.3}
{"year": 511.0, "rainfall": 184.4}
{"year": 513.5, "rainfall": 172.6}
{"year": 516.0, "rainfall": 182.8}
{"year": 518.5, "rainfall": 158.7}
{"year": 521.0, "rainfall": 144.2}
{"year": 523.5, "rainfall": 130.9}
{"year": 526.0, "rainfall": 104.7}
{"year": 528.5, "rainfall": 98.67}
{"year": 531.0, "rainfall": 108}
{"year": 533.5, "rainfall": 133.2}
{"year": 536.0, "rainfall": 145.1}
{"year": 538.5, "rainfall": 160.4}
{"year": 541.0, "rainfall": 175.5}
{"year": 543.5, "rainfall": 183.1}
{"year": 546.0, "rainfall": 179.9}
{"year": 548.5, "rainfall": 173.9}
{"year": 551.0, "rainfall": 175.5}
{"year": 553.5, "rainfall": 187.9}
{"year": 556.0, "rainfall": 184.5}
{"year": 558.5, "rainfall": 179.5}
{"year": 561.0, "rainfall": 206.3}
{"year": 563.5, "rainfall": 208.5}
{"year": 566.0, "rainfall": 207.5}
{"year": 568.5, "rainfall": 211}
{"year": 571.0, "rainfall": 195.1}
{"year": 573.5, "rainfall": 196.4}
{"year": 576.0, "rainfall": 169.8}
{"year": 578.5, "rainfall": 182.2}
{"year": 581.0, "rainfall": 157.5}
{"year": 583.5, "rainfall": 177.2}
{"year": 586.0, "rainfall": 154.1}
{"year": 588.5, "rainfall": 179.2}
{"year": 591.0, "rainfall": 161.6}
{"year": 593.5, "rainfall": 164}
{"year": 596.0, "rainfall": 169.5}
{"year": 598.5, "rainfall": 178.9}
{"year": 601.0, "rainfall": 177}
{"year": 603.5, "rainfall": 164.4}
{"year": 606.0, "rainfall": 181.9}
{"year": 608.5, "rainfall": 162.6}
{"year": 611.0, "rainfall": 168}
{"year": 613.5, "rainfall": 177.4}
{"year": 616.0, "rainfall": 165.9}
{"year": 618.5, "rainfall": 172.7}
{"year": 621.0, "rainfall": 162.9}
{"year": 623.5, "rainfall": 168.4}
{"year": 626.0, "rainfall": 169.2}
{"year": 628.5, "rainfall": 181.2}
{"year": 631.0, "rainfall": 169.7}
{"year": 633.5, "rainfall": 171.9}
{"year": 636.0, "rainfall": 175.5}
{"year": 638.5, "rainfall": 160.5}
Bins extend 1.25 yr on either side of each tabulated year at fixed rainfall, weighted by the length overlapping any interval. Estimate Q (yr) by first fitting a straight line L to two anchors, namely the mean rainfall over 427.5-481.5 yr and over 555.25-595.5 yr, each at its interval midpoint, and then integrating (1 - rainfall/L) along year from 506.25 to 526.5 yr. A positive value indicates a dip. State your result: 2.3 yr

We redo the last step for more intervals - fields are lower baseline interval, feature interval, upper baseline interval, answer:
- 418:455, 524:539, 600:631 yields 4.35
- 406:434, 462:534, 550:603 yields 5.87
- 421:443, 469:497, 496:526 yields -1.53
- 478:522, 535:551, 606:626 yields 0.17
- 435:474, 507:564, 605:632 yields 3.62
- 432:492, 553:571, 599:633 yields -2.57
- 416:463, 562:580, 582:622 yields -2.53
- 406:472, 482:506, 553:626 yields 0.28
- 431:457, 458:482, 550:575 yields 0.29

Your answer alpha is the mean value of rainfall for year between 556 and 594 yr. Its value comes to 184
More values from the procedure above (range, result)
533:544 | 160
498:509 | 175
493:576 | 170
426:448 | 175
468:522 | 176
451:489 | 179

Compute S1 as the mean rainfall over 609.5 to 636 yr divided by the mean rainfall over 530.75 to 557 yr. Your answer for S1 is 1.03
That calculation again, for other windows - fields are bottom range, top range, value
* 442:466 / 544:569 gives 1.08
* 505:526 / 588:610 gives 1.05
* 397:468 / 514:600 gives 0.95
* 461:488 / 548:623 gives 1.00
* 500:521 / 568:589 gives 1.03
